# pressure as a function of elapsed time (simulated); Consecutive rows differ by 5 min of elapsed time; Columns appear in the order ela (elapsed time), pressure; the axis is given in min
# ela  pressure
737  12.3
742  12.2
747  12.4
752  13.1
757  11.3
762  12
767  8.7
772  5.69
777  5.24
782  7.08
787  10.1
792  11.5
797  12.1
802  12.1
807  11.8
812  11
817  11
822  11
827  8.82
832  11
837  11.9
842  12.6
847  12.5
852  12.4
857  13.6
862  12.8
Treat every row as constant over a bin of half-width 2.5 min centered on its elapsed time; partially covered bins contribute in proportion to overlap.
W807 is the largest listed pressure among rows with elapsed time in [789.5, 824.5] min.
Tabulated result 12.1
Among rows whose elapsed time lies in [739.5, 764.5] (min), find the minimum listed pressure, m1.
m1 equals 11.3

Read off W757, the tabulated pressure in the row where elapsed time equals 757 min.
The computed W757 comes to 11.3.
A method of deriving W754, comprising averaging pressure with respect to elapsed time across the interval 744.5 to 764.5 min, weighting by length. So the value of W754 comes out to 12.2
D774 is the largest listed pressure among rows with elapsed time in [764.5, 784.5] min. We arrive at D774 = 8.7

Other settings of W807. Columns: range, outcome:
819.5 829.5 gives 11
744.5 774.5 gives 13.1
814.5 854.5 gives 12.6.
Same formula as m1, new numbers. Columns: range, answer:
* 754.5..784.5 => 5.24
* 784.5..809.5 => 10.1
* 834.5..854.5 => 11.9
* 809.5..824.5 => 11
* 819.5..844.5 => 8.82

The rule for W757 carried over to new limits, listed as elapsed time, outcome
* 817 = 11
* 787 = 10.1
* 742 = 12.2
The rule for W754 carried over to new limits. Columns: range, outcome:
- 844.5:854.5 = 12.4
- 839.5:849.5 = 12.6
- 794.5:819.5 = 11.6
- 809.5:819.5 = 11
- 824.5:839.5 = 10.6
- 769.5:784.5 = 6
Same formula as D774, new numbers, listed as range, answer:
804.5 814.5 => 11.8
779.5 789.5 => 10.1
